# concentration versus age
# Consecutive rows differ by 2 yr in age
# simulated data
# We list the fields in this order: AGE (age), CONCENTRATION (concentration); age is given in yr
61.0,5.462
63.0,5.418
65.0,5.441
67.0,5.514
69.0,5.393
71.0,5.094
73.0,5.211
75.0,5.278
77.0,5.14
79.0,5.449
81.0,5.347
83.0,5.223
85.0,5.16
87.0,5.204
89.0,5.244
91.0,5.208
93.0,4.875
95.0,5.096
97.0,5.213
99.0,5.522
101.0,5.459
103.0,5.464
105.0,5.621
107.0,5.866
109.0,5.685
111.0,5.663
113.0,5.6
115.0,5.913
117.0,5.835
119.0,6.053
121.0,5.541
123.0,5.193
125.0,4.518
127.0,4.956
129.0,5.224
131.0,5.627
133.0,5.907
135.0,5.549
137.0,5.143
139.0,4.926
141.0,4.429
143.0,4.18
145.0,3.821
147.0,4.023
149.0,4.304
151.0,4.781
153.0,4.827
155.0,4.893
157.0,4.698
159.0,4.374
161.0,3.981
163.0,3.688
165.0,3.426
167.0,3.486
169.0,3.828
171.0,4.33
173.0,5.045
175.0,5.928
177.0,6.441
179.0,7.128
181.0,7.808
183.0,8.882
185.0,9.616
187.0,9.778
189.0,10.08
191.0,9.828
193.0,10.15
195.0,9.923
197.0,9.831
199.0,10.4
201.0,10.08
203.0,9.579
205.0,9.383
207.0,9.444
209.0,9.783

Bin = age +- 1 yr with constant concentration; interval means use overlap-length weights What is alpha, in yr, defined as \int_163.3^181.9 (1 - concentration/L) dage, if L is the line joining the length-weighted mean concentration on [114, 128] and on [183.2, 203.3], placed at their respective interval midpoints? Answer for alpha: 7.5 yr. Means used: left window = 5.43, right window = 9.9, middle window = 5.2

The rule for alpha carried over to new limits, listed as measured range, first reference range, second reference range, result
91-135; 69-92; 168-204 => 4.9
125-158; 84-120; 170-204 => 9.8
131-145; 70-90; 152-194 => 2.2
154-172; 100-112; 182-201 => 9.3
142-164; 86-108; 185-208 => 9.9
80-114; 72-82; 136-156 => -2.1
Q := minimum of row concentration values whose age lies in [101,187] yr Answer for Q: 3.426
